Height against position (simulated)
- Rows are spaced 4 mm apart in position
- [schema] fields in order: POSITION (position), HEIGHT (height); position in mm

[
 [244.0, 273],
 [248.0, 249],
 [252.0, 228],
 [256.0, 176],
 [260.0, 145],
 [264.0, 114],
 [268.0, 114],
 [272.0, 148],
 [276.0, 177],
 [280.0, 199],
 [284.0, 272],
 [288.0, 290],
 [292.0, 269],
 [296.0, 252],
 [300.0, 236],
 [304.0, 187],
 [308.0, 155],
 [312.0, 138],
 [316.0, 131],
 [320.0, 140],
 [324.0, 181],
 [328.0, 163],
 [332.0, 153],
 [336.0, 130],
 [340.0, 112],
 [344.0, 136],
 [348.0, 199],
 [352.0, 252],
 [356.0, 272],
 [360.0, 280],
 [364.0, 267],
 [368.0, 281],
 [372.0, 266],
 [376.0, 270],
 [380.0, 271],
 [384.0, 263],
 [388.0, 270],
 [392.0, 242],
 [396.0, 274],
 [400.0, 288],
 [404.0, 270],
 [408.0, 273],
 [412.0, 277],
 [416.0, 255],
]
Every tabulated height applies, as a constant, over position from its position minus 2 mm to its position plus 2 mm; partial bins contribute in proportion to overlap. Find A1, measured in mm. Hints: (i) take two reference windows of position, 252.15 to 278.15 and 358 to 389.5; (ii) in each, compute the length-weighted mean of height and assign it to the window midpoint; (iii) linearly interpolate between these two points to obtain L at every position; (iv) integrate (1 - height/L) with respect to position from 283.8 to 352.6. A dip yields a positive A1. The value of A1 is 6.2 mm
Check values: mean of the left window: 152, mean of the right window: 271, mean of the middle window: 185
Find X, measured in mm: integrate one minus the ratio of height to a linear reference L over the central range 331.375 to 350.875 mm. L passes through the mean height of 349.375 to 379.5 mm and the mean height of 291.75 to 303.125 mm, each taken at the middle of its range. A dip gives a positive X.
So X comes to 8.23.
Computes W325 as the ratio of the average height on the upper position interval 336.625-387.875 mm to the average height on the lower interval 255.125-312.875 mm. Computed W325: 1.23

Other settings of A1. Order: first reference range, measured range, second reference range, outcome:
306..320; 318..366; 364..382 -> 3.74 mm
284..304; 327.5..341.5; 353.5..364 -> 6.75 mm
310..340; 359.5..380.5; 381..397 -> -4.19 mm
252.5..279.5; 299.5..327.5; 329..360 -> 1.50 mm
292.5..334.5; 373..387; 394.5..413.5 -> -1.02 mm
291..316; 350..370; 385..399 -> -2.53 mm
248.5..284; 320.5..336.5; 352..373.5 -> 5.30 mm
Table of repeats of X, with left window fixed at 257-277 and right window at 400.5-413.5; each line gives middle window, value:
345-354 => 0.2 mm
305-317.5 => 2.5 mm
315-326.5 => 2.3 mm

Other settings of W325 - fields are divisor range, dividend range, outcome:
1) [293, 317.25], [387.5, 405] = 1.43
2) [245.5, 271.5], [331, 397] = 1.35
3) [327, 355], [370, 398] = 1.58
